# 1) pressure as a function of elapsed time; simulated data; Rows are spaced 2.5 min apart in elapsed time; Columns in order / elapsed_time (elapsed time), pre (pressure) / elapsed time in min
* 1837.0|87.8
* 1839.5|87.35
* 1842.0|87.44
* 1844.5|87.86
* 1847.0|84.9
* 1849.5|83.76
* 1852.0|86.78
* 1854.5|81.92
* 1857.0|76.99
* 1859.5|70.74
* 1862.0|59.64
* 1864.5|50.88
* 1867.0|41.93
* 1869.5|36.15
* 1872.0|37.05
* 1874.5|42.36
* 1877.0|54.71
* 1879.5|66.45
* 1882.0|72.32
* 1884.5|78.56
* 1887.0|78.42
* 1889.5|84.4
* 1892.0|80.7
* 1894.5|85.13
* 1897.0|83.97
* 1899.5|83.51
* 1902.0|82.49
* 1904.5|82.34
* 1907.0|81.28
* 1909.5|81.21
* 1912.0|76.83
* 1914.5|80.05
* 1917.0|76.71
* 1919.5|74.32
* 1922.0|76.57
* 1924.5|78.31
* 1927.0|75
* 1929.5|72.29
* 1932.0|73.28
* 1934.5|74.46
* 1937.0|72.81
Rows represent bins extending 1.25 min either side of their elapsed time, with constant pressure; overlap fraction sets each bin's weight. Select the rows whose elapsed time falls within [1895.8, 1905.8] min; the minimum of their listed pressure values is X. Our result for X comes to 82.34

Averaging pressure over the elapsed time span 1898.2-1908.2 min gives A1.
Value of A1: 82.4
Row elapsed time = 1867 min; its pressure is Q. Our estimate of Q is 41.93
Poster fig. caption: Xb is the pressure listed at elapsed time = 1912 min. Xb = 76.83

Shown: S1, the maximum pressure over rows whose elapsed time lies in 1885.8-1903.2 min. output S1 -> 85.13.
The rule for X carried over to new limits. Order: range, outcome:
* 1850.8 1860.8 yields 70.74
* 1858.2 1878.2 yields 36.15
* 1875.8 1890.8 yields 54.71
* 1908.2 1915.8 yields 76.83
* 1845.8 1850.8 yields 83.76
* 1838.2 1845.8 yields 87.35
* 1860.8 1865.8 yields 50.88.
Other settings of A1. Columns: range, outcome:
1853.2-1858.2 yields 79.6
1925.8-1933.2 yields 73.5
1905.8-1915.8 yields 79.8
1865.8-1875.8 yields 39.4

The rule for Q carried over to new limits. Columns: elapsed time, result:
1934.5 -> 74.46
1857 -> 76.99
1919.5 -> 74.32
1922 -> 76.57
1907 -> 81.28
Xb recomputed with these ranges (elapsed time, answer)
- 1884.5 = 78.56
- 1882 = 72.32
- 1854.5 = 81.92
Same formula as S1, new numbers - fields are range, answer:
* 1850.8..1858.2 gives 86.78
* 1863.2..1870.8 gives 50.88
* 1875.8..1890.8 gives 84.4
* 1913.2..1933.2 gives 80.05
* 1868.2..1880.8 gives 66.45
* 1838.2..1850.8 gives 87.86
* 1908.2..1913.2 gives 81.21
